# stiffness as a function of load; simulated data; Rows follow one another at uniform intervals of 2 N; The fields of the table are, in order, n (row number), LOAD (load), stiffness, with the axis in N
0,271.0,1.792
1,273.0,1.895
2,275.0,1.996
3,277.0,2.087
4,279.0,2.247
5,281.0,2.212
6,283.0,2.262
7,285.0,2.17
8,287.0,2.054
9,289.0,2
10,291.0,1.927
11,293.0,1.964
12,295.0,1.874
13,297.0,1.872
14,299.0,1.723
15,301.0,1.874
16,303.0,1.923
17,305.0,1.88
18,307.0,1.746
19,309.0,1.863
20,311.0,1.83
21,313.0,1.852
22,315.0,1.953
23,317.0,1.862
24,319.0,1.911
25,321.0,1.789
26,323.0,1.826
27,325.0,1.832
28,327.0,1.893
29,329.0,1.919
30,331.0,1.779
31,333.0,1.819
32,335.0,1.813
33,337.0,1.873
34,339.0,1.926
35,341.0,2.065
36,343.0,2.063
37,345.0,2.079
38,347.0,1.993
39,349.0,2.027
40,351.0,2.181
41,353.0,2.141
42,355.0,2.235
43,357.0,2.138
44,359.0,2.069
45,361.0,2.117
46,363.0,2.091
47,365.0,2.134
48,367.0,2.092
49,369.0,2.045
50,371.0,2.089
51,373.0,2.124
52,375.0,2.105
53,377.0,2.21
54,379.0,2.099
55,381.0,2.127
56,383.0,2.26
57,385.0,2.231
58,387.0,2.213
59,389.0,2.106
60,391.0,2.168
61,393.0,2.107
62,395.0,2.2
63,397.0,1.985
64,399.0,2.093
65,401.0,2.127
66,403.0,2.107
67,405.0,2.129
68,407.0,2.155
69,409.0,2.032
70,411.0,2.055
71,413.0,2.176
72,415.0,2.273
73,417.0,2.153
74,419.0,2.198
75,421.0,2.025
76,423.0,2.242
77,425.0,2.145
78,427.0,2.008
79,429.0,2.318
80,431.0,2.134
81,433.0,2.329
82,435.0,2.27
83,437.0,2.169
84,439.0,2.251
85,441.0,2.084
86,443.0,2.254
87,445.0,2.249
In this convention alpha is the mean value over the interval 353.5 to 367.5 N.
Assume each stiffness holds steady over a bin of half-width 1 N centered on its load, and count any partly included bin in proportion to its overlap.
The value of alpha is 2.13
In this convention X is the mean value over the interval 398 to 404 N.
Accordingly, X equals 2.11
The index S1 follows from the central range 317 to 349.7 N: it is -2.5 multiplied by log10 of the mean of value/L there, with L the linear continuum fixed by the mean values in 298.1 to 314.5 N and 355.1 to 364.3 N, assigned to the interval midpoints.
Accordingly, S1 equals 0.04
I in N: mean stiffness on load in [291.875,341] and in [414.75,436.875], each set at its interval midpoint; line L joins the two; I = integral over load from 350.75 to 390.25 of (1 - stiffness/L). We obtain -2.29 N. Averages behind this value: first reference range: 1.86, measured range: 2.14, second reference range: 2.19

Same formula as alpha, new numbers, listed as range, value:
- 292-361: 1.93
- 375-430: 2.15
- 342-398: 2.12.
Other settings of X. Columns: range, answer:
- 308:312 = 1.85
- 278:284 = 2.24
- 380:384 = 2.19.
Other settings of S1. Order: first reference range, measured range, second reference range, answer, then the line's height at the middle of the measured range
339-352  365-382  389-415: -0.01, 2.09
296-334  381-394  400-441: -0.06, 2.06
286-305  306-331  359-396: 0.07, 1.97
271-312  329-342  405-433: 0.08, 2.03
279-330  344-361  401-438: -0.04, 2.02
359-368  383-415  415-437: 0.01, 2.15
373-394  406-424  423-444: 0.02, 2.18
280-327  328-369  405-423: -0.01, 2.01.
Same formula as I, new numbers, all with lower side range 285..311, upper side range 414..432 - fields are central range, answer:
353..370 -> -0.7 N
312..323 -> 0.4 N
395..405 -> 0.1 N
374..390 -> -0.7 N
